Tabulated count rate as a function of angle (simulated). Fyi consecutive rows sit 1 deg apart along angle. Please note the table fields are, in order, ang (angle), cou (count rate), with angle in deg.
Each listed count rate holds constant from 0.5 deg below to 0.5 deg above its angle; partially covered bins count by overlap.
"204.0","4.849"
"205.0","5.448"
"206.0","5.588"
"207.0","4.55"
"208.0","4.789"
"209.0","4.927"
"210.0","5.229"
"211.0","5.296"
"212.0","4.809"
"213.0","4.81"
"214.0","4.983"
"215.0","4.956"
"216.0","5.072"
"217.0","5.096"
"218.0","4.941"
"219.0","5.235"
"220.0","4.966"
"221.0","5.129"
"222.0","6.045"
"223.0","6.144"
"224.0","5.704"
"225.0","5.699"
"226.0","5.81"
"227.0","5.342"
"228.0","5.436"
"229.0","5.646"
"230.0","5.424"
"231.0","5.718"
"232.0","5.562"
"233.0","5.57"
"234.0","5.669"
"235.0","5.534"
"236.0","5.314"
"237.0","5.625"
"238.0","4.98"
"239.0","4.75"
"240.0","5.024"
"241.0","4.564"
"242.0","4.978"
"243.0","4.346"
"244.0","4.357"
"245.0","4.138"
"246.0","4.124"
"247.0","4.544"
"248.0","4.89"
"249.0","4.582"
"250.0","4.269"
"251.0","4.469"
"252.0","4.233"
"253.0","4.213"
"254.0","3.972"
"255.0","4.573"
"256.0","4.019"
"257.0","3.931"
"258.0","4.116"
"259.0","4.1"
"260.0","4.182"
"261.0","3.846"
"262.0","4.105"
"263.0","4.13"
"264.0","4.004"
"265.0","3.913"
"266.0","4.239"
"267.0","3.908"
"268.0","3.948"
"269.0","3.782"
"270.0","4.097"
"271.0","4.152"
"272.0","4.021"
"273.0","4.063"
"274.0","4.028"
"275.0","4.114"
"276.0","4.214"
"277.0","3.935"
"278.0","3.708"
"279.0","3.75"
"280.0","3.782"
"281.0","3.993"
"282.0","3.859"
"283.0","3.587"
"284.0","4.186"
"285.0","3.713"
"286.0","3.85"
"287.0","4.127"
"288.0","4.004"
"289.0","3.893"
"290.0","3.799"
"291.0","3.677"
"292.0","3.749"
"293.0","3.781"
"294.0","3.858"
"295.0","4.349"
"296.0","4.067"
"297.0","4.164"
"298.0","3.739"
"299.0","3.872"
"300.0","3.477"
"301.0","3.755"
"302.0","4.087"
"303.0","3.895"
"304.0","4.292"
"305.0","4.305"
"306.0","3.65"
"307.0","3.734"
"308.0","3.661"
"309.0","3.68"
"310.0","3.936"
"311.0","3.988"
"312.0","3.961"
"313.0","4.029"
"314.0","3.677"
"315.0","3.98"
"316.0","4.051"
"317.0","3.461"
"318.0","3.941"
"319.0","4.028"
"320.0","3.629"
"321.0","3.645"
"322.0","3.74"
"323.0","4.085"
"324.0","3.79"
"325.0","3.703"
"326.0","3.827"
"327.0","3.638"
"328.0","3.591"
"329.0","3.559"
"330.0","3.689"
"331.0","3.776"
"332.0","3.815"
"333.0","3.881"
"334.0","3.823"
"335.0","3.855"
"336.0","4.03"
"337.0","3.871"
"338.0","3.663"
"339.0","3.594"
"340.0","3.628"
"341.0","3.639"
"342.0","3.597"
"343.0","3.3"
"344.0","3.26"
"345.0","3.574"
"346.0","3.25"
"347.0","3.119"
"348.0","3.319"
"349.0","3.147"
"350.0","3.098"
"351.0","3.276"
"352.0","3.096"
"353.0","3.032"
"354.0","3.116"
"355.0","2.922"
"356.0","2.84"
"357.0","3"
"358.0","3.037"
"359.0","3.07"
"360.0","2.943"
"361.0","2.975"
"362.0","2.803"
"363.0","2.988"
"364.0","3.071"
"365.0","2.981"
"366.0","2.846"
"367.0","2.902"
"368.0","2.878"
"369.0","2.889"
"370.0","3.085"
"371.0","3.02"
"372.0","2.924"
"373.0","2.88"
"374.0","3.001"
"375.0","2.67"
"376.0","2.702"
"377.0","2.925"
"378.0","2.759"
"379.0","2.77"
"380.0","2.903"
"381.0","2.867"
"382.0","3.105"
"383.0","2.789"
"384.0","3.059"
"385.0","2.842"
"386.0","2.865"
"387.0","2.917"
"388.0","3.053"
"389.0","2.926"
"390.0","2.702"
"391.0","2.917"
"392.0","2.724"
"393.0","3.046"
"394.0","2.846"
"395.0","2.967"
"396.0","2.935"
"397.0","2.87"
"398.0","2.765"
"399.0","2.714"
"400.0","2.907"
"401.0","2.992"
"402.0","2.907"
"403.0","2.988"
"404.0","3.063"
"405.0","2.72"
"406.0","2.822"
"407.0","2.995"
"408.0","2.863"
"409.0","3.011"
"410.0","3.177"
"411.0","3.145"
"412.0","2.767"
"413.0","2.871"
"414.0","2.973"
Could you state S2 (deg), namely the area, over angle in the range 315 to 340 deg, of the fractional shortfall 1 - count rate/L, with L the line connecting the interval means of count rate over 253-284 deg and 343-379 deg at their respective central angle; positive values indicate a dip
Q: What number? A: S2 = -3.02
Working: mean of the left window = 4.01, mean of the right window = 3.01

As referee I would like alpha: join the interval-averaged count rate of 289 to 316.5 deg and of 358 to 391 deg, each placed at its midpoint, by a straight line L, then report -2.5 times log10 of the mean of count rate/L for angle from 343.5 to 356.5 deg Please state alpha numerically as 0.03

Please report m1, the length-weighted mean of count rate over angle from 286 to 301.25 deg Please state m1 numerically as 3.89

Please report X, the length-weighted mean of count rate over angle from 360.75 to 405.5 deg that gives 2.9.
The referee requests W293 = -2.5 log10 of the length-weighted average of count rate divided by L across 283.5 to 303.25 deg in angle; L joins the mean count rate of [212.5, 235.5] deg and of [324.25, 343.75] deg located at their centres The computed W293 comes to 0.11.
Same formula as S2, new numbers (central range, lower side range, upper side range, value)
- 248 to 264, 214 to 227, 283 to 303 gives 1.6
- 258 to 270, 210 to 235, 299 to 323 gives 1.7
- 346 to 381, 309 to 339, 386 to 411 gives 3.8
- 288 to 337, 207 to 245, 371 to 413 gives 1.8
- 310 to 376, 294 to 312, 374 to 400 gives 0.4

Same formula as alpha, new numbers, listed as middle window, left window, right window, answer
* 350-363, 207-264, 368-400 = 0.08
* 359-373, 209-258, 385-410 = 0.12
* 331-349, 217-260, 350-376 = -0.08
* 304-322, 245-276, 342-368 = -0.09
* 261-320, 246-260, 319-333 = 0.02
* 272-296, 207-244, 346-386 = 0.10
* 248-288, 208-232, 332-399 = 0.13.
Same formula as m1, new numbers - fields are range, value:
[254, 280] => 4.03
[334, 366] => 3.26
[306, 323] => 3.82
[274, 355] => 3.75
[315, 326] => 3.82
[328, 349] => 3.6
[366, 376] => 2.9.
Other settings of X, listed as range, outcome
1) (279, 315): 3.89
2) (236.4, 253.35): 4.6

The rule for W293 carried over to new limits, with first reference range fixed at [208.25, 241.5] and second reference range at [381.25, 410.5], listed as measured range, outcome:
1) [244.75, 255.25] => 0.14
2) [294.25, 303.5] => 0.09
